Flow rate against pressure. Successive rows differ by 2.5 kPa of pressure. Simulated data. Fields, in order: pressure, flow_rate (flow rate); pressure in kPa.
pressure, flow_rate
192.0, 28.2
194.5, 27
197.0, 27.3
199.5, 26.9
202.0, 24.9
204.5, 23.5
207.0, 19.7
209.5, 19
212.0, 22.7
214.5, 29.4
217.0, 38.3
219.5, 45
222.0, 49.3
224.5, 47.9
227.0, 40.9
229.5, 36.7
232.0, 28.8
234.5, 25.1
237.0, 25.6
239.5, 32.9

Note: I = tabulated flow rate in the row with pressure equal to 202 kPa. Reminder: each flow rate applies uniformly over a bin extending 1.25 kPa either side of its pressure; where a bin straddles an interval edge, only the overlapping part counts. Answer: 24.9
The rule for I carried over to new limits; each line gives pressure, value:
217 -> 38.3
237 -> 25.6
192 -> 28.2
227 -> 40.9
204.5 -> 23.5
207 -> 19.7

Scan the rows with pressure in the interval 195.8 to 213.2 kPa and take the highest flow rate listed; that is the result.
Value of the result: 27.3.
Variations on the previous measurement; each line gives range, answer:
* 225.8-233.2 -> 40.9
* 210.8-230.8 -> 49.3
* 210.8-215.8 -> 29.4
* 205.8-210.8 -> 19.7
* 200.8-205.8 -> 24.9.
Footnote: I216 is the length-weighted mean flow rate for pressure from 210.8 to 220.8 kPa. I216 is 34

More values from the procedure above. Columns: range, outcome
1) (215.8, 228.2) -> 44.3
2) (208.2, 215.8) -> 23.8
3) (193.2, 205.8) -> 25.9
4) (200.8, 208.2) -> 22.7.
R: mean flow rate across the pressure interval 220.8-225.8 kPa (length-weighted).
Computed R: 48.5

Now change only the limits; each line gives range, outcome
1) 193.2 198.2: 27.2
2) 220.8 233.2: 40.7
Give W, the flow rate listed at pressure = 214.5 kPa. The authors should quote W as 29.4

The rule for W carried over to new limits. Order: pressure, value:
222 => 49.3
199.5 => 26.9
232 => 28.8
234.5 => 25.1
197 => 27.3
